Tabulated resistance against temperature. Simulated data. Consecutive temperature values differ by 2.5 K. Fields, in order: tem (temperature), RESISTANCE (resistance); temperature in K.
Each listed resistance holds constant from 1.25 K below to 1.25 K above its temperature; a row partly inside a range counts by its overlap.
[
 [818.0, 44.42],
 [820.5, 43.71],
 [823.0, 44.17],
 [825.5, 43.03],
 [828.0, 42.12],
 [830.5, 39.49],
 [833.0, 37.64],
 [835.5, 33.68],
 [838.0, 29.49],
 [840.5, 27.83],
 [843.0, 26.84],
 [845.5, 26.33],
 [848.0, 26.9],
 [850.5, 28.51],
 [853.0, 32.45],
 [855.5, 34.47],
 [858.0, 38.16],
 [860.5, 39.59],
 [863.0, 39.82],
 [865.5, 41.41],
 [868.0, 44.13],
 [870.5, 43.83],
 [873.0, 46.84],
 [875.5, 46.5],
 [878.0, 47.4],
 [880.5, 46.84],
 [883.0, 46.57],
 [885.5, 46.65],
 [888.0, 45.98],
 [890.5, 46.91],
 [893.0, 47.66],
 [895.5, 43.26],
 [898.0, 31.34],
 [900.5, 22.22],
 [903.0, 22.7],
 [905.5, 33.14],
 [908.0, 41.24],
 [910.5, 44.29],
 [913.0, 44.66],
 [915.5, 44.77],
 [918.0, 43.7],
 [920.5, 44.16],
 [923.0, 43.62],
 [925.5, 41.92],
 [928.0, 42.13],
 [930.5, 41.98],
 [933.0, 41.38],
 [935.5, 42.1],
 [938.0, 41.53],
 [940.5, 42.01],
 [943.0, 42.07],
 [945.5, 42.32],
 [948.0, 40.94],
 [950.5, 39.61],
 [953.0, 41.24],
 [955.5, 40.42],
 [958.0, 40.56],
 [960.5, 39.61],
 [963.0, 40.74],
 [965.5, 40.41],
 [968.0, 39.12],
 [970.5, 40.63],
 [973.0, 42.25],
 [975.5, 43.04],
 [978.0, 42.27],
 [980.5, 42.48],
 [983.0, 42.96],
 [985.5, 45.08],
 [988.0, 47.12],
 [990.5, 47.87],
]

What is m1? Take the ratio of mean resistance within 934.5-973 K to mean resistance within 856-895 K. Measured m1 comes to 0.9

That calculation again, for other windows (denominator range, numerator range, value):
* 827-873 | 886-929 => 1.14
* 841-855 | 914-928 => 1.53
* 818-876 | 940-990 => 1.12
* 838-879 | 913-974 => 1.14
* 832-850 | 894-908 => 1.07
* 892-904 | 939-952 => 1.24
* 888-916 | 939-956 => 1.07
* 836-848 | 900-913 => 1.23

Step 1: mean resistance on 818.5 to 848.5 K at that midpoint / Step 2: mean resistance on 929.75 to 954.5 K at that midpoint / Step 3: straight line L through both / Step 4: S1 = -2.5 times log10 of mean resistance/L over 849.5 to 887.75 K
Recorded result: -0.12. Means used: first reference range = 35.5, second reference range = 41.5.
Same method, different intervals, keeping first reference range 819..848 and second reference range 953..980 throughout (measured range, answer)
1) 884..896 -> -0.22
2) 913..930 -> -0.11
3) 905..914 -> -0.07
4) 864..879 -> -0.21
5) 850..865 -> 0.01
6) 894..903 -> 0.21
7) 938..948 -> -0.05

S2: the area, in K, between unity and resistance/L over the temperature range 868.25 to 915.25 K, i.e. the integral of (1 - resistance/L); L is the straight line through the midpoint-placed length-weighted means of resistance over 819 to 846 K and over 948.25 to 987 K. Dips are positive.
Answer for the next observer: -4.0 K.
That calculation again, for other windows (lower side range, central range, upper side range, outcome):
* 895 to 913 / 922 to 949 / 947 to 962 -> -2.8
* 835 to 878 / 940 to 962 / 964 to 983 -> -0.2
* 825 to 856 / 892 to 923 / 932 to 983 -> -0.9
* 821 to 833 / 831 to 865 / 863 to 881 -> 8.2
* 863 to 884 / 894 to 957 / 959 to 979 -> 4.1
